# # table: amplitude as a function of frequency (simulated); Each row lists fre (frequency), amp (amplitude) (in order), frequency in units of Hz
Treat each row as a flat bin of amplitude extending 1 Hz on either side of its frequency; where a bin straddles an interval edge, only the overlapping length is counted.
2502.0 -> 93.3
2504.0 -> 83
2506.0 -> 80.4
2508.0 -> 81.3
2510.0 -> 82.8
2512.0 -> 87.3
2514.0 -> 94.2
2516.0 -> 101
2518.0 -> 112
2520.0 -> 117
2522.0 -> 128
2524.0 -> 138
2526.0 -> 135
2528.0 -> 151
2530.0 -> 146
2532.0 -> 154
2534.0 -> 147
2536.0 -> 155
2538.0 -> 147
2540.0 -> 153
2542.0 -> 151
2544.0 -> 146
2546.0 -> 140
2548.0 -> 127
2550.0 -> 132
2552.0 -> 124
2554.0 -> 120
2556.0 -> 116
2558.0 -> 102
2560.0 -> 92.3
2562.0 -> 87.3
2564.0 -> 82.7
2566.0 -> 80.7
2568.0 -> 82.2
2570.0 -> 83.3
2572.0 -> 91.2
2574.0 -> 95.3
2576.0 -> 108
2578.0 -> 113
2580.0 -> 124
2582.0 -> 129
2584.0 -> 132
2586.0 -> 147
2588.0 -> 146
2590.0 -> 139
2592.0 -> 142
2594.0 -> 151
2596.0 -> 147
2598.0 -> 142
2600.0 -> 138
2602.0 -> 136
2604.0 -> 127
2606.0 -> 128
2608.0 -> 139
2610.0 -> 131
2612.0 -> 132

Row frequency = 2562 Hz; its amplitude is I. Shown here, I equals 87.3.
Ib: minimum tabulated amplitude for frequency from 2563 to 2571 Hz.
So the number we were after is 80.7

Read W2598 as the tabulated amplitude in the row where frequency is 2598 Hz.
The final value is 142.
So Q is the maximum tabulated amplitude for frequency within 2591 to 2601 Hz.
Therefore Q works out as 151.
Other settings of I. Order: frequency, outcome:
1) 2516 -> 101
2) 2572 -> 91.2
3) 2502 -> 93.3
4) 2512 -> 87.3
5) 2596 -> 147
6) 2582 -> 129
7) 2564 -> 82.7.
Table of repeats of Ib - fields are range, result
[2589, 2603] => 136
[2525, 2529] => 135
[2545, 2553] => 124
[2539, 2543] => 151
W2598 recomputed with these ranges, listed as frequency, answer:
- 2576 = 108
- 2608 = 139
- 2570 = 83.3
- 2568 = 82.2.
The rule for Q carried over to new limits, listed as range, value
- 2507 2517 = 101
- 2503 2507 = 83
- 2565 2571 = 83.3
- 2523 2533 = 154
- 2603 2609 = 139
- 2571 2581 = 124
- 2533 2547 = 155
